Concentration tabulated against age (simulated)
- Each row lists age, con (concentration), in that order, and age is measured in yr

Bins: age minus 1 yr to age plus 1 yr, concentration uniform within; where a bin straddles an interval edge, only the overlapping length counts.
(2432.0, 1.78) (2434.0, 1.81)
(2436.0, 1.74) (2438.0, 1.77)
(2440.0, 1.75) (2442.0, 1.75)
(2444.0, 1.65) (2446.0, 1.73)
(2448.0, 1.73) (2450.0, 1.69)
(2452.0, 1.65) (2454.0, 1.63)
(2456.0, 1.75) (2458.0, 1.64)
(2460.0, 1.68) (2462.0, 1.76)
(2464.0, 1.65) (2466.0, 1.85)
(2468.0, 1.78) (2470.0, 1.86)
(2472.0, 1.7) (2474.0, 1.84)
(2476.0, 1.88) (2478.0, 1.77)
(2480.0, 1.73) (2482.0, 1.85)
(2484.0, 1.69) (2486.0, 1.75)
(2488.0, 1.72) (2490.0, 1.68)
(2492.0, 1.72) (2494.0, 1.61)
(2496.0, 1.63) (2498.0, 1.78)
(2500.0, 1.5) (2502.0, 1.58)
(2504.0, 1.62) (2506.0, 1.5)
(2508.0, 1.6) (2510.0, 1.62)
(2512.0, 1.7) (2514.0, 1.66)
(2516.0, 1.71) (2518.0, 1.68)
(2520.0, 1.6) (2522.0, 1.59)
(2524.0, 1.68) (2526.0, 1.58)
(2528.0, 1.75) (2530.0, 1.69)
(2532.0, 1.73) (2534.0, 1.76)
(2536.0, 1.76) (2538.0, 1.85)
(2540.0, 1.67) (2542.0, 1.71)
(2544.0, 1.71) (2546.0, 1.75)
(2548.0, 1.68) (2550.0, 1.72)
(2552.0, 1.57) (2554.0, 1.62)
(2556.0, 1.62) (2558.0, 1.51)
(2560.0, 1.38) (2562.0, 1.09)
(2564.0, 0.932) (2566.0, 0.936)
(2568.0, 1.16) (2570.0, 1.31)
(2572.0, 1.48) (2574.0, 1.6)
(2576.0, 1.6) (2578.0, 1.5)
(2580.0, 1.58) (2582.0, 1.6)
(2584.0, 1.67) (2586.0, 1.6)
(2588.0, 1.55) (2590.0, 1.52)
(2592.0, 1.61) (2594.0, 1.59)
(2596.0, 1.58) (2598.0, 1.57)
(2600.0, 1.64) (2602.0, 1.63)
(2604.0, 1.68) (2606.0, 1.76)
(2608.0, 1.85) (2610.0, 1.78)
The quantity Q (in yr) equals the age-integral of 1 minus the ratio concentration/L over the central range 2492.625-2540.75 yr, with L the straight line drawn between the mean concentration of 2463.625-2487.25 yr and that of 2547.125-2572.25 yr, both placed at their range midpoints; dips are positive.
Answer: -2.4 yr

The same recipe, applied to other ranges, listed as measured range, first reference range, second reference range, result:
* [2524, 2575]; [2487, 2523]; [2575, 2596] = 2.0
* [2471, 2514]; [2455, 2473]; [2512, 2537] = 0.6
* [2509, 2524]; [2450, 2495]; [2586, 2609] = 0.4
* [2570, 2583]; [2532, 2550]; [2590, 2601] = 0.8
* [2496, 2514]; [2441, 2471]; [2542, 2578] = -0.2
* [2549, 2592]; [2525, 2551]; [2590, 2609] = 5.7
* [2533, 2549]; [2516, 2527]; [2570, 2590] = -1.3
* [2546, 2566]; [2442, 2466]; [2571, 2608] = 2.2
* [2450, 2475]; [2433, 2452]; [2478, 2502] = -0.2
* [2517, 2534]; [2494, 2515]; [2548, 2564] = -1.2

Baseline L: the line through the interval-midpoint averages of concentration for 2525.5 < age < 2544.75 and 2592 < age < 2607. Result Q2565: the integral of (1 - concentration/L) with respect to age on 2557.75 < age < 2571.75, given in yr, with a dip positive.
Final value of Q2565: 4.1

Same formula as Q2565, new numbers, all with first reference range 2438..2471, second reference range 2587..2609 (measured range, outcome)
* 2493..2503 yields 0.5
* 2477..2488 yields -0.3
